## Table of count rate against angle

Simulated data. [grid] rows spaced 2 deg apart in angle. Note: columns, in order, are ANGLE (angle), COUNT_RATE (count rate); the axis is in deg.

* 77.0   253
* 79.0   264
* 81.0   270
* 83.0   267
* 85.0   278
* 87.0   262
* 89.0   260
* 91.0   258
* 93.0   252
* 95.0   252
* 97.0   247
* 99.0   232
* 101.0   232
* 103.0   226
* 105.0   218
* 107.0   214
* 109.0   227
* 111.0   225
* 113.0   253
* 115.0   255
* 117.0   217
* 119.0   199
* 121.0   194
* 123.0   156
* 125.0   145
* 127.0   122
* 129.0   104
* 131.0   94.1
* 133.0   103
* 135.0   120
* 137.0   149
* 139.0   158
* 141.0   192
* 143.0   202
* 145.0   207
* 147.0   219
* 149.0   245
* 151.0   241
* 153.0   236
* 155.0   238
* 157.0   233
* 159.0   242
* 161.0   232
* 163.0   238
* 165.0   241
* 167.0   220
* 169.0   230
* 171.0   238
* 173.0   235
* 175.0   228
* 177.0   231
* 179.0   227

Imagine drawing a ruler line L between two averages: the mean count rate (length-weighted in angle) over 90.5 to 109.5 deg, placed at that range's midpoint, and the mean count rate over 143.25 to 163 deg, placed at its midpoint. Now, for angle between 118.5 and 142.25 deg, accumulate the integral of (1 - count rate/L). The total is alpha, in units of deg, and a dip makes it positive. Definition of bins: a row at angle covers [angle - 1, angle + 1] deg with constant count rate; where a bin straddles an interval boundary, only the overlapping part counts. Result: 9.1 deg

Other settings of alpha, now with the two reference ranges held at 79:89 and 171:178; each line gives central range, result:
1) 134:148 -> 3.83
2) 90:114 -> 2.25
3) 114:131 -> 5.63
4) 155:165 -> 0.04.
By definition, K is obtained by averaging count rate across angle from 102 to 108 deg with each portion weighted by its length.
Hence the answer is 219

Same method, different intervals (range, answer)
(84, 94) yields 262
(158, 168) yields 235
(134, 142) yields 155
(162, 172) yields 233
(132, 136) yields 112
